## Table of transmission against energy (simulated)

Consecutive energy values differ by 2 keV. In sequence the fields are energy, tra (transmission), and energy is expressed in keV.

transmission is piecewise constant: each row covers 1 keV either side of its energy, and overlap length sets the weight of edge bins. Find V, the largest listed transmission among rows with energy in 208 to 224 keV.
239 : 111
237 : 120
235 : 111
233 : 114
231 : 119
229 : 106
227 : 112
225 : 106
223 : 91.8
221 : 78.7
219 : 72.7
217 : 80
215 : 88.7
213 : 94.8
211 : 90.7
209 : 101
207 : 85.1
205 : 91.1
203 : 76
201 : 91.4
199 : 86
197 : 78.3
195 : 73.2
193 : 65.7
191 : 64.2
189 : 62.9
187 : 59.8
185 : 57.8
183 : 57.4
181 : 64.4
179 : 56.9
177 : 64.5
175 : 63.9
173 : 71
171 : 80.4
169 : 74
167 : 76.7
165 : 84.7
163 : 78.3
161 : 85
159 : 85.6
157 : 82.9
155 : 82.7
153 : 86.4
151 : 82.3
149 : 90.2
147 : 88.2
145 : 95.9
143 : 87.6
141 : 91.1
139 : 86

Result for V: 101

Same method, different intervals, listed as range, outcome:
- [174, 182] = 64.5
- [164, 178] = 84.7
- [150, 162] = 86.4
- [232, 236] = 114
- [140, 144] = 91.1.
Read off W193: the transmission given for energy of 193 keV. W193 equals 65.7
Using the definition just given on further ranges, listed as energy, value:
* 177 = 64.5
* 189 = 62.9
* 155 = 82.7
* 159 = 85.6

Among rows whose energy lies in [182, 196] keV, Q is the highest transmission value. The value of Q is 73.2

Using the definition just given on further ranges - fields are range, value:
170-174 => 80.4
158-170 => 85.6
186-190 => 62.9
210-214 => 94.8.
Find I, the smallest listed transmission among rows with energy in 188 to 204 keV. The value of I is 62.9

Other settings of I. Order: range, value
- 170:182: 56.9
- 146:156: 82.3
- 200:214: 76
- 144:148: 88.2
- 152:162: 82.7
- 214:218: 80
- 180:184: 57.4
